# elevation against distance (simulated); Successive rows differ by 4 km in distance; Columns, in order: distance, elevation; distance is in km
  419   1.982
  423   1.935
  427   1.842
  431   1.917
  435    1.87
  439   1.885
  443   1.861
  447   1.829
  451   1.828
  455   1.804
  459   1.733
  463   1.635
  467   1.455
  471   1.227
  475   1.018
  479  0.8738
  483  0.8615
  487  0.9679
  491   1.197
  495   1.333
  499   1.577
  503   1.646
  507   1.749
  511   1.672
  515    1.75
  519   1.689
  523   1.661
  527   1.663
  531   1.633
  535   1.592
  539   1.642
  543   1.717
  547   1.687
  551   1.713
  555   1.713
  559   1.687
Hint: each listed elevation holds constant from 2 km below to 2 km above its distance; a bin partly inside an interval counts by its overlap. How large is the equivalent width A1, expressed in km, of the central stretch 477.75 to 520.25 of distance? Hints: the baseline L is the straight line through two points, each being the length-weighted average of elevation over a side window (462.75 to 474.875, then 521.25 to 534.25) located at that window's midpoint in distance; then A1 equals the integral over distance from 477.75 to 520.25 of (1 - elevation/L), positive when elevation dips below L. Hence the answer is 3.2 km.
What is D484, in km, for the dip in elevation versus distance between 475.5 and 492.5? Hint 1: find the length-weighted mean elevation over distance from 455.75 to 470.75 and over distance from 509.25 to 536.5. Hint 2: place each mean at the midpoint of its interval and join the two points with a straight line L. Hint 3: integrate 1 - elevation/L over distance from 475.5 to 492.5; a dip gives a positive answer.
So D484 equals 6.7 km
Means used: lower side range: 1.58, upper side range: 1.67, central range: 0.972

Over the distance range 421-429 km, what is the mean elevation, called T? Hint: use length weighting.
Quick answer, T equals 1.89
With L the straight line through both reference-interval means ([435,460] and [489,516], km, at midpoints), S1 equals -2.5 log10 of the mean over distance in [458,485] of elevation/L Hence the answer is 0.35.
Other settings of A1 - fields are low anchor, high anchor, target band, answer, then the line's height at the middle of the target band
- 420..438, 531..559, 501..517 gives 0.4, 1.74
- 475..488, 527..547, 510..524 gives -3.2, 1.39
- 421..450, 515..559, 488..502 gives 3.2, 1.76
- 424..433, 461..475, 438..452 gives -1.5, 1.67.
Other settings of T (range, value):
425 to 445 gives 1.88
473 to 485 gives 0.918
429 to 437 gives 1.89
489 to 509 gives 1.5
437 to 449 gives 1.86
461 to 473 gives 1.44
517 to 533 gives 1.66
